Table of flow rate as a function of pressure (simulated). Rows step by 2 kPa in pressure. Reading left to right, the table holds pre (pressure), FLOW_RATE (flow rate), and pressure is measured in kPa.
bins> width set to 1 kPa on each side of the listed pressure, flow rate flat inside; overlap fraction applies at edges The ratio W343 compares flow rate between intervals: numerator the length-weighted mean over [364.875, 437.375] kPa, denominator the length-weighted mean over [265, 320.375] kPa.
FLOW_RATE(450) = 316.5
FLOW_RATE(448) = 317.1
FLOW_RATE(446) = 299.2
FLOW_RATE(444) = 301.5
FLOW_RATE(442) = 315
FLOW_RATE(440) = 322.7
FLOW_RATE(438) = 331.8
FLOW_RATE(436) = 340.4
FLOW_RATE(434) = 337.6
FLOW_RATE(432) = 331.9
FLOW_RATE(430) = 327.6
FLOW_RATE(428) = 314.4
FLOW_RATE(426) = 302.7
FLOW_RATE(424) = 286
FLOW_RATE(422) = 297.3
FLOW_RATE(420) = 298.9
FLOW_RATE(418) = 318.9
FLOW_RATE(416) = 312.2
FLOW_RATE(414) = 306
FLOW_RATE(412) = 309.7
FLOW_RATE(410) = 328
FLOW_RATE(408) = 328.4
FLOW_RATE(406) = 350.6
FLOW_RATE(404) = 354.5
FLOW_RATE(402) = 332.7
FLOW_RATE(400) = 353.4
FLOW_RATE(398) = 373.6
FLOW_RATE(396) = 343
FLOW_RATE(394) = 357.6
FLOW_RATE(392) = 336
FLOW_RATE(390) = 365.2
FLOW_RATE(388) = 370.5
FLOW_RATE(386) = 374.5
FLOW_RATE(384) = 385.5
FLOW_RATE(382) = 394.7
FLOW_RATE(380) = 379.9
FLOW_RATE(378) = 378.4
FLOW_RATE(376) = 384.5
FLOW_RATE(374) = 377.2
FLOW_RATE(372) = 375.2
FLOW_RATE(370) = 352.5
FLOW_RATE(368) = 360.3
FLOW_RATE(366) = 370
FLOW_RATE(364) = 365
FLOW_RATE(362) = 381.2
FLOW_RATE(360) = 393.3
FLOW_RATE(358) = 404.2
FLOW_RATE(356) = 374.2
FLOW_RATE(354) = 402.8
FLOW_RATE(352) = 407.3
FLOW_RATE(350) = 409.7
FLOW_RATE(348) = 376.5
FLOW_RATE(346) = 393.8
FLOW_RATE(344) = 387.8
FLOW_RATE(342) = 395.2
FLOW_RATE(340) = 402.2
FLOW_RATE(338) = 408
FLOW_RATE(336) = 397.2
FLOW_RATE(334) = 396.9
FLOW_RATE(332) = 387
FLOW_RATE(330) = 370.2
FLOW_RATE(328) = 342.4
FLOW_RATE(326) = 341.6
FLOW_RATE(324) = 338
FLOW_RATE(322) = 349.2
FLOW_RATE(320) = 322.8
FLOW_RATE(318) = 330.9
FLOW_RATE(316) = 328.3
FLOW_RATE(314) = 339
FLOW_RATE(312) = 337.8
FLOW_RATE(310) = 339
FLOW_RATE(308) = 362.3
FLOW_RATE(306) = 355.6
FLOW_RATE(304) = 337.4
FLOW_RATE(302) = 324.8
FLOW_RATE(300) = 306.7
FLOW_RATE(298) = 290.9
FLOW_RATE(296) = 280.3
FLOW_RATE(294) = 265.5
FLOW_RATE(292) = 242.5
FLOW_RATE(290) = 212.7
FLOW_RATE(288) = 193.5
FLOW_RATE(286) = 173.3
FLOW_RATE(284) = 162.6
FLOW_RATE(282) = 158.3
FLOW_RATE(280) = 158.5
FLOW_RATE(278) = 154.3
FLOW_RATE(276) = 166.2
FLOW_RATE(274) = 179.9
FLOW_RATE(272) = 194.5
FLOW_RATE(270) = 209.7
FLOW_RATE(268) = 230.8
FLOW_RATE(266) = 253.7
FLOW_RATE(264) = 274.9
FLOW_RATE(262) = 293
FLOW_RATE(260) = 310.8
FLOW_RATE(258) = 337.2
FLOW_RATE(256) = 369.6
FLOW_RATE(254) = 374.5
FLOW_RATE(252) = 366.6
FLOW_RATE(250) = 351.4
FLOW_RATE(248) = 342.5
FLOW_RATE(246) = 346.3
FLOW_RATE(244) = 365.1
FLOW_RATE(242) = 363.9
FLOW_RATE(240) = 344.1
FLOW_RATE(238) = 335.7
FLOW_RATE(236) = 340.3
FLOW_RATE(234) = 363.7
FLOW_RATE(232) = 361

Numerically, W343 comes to 1.34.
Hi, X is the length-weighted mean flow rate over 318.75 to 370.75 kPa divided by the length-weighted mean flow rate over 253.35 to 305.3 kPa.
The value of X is 1.5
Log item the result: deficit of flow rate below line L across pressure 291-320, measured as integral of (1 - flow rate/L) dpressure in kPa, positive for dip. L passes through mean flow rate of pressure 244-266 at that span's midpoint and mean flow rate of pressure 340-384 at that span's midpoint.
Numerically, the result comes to 3.3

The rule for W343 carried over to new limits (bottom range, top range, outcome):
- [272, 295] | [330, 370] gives 2.07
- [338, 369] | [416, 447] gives 0.81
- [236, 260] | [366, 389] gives 1.07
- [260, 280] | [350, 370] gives 1.75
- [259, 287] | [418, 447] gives 1.51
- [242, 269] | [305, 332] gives 1.06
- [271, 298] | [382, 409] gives 1.79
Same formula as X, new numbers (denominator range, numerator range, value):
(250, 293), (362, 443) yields 1.42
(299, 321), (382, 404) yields 1.08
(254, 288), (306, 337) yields 1.53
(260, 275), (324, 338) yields 1.56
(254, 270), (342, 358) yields 1.33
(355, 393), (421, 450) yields 0.84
